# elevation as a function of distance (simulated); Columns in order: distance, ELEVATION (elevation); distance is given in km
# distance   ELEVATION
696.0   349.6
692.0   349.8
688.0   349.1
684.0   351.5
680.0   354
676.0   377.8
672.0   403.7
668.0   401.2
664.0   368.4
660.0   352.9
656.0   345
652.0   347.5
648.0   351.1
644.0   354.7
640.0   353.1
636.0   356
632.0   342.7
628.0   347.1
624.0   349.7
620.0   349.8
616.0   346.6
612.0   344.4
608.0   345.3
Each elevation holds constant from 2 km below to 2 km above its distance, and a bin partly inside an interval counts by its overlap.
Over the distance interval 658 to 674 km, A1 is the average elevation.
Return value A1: 382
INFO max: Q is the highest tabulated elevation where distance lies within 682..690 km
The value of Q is 351.5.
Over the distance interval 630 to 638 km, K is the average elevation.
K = 349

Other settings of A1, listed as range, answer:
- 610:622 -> 347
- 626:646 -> 351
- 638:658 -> 350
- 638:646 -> 354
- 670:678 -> 391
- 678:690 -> 352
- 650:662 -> 348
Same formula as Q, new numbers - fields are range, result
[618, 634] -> 349.8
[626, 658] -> 356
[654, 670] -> 401.2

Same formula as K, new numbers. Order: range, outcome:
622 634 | 346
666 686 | 378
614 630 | 348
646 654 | 349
